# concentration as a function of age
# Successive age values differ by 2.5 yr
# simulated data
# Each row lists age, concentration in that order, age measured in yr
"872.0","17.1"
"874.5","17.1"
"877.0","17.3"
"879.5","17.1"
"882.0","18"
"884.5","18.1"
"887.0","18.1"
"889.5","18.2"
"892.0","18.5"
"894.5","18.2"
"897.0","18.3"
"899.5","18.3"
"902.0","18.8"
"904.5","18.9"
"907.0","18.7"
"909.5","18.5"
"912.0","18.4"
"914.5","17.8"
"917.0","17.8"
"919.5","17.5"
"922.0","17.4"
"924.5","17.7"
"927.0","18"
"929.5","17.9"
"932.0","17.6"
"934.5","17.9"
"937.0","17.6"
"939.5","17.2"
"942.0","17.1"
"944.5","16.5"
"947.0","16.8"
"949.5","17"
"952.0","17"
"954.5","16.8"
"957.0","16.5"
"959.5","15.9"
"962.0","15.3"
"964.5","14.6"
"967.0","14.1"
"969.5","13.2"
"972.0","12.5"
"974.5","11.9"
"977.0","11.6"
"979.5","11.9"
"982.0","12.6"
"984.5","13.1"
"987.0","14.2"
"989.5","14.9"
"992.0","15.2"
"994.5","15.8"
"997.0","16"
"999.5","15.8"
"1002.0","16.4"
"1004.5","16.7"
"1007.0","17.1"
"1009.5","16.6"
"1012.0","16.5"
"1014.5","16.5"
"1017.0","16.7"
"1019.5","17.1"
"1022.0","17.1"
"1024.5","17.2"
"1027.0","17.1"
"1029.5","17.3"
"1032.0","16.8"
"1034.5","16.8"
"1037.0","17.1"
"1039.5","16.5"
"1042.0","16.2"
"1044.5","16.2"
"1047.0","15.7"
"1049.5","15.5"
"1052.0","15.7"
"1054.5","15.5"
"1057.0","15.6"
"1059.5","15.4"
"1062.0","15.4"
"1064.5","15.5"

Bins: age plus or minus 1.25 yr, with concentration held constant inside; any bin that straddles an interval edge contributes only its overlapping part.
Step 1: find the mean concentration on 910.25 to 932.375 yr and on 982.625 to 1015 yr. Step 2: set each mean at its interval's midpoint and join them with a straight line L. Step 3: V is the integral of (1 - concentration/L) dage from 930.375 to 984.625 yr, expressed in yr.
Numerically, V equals 5.1 yr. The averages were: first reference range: 17.8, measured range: 15.3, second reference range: 15.7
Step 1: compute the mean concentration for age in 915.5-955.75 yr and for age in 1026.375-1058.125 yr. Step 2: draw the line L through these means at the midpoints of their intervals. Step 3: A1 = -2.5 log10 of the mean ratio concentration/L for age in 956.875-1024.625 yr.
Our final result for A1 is 0.12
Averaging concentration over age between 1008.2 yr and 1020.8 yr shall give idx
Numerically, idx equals 16.7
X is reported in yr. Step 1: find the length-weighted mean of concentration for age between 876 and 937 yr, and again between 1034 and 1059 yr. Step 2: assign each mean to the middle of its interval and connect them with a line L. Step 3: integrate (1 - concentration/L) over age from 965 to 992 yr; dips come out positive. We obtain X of 6.1 yr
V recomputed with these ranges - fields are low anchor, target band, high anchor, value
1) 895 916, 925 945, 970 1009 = -0.58 yr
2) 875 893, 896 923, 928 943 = -0.78 yr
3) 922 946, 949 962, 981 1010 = 0.20 yr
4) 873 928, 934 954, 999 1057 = 0.48 yr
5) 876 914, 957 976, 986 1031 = 3.33 yr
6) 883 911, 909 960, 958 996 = -3.58 yr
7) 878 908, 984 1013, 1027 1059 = 1.88 yr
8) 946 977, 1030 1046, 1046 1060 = -1.18 yr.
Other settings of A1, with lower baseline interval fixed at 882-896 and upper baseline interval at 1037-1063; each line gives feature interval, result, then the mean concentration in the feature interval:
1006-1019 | -0.020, 16.7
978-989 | 0.275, 13.1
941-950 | 0.034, 16.8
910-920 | -0.008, 17.9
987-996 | 0.104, 15.2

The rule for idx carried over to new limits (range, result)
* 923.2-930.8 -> 17.9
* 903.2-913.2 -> 18.6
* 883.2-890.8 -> 18.1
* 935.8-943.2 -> 17.3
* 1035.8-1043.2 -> 16.6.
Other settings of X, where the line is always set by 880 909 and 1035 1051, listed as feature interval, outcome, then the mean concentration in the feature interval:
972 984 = 3.5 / 12.1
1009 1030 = -0.4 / 16.9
